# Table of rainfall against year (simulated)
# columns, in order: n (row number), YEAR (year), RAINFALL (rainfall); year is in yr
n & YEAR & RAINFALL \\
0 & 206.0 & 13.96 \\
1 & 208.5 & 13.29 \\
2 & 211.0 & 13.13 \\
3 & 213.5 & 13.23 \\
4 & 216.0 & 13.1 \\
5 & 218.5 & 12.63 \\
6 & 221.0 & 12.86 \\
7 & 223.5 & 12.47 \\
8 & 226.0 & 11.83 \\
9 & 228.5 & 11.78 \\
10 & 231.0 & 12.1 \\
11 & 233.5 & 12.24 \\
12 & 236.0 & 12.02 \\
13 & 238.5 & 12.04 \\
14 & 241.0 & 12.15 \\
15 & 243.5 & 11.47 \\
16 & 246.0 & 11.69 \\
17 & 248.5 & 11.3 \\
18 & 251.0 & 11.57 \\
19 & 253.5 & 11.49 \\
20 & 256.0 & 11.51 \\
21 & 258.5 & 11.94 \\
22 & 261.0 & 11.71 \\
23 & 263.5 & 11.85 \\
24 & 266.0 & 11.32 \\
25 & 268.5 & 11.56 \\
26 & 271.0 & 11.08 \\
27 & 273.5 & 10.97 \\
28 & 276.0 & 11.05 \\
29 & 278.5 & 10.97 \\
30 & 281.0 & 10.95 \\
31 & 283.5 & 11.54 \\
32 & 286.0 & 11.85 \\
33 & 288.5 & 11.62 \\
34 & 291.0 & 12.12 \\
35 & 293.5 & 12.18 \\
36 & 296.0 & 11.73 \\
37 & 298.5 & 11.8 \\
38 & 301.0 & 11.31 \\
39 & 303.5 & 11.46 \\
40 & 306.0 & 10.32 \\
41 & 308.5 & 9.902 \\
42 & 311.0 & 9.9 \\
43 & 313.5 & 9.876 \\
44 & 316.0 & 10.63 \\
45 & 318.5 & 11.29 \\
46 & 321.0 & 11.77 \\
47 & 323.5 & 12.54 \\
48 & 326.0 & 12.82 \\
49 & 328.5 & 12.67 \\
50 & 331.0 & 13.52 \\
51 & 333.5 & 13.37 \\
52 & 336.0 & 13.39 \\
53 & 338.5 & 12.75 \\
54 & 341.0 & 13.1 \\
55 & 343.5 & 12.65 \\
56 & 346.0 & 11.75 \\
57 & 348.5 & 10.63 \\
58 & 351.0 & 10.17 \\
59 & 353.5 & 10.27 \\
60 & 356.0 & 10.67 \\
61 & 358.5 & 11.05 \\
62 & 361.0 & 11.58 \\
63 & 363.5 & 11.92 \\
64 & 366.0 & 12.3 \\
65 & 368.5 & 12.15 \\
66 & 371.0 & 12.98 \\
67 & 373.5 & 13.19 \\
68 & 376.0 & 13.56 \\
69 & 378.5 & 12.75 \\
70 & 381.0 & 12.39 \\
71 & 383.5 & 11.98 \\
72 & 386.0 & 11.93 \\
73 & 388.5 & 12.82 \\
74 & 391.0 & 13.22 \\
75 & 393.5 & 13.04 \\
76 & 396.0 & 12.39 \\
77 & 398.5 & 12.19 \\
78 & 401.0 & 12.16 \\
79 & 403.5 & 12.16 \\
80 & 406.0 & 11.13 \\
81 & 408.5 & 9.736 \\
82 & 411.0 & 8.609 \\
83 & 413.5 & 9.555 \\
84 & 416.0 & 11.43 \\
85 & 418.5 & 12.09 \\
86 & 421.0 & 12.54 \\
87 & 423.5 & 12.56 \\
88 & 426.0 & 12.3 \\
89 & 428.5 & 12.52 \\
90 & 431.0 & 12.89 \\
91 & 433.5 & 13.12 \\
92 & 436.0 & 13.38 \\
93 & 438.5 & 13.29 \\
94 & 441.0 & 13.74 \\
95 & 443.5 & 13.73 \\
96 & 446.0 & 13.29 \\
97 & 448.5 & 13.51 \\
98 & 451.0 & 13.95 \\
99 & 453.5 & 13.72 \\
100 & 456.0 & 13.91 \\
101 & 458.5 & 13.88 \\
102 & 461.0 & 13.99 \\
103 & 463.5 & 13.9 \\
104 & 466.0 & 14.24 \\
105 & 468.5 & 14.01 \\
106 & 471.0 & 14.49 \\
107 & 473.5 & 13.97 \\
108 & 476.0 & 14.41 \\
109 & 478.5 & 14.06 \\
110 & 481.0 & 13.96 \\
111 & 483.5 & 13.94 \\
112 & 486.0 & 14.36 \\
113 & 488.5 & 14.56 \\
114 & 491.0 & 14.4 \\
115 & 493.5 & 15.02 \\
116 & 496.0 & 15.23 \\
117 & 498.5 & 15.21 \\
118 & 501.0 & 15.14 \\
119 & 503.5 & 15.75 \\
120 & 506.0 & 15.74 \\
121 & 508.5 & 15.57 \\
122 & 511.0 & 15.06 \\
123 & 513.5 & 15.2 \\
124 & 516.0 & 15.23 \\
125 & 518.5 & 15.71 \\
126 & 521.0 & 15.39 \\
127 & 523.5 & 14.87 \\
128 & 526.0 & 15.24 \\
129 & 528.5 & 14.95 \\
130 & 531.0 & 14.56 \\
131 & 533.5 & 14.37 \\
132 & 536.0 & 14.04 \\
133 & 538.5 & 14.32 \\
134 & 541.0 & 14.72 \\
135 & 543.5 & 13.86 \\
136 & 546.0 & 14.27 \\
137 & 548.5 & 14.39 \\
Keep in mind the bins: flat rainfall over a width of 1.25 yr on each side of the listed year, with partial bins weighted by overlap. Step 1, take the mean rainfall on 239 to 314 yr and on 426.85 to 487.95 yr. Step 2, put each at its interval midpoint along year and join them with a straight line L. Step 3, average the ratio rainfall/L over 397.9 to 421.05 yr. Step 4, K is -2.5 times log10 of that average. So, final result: 0.19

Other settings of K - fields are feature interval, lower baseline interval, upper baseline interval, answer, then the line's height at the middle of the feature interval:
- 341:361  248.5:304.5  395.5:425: 0.02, 11.4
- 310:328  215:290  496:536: 0.12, 12.6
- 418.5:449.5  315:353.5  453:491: 0.04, 13.6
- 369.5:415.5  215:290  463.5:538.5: 0.12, 13.4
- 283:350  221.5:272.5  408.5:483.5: 0.04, 12.2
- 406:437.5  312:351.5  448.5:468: 0.15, 13.4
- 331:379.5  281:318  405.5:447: -0.05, 11.6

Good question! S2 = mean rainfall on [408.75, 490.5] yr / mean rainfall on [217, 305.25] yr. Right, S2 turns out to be 1.13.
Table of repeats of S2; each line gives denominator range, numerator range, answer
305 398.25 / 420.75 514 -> 1.17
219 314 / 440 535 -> 1.26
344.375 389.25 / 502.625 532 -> 1.28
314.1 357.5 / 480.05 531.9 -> 1.26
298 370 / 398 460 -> 1.07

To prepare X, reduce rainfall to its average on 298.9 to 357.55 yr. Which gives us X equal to 11.6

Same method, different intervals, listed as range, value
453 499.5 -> 14.3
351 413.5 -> 11.8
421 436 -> 12.7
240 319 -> 11.3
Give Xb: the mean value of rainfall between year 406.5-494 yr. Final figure 13.2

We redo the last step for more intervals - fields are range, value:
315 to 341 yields 12.5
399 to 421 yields 11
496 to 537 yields 15.1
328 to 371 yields 12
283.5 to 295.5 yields 11.9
